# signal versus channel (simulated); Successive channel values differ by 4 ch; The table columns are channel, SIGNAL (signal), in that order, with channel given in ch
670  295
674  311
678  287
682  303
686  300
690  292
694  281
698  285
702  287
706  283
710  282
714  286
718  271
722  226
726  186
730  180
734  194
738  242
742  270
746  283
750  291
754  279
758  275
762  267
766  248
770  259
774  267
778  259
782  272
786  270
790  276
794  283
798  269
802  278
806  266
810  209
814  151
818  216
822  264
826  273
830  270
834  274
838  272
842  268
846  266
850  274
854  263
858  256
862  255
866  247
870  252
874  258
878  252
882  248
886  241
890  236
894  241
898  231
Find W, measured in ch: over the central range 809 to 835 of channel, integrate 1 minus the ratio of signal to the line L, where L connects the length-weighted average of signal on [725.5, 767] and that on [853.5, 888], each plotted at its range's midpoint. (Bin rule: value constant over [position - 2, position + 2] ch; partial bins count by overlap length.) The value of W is 1.5 ch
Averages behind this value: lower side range 249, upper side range 252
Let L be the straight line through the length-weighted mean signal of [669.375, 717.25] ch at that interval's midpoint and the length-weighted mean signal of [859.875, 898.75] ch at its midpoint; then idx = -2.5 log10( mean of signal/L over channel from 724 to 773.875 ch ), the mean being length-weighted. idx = 0.117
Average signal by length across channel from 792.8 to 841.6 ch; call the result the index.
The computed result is 252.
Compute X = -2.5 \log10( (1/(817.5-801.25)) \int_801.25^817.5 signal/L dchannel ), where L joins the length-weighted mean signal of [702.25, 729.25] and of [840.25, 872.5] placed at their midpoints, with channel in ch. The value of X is 0.17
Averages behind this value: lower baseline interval 254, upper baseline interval 260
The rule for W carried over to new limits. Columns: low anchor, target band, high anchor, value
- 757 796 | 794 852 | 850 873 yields 1.50 ch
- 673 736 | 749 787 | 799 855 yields -1.33 ch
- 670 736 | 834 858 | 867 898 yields -1.72 ch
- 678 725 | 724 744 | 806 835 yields 3.99 ch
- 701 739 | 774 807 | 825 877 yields -2.31 ch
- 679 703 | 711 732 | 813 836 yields 3.65 ch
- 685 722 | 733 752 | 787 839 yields 0.86 ch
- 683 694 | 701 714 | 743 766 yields 0.21 ch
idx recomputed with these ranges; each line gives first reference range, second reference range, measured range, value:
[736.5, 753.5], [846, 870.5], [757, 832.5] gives 0.04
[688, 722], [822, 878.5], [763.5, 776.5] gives 0.06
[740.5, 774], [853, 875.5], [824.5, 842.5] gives -0.05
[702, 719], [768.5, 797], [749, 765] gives -0.01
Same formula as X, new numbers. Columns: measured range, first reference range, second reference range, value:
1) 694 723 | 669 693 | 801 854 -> 0.048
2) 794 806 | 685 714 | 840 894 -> -0.026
